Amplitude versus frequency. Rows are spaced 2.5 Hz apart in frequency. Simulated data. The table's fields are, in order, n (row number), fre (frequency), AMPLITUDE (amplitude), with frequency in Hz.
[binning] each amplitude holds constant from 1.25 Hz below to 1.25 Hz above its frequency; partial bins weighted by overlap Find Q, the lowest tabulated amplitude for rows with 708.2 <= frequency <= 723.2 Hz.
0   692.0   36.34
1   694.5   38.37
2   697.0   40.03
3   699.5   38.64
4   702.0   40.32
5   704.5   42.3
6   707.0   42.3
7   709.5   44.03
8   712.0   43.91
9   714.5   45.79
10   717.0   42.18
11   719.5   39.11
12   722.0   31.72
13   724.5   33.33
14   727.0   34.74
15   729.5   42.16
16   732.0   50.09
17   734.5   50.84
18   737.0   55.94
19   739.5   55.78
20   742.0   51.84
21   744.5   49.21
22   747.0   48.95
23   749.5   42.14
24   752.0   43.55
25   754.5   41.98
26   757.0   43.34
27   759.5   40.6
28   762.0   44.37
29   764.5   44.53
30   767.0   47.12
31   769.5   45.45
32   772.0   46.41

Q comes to 31.72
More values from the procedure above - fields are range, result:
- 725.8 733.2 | 34.74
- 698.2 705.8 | 38.64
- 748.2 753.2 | 42.14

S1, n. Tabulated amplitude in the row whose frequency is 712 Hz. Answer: 43.91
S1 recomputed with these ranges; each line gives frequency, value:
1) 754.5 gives 41.98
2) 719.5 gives 39.11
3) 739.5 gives 55.78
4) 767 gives 47.12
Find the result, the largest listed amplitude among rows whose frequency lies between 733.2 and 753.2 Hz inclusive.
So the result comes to 55.94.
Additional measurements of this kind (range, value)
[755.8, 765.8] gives 44.53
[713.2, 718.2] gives 45.79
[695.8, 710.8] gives 44.03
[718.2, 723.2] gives 39.11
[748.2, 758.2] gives 43.55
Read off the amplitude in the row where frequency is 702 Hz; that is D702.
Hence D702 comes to 40.32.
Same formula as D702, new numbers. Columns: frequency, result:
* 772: 46.41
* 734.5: 50.84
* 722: 31.72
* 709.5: 44.03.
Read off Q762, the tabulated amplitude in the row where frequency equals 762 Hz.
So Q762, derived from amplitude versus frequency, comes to 44.37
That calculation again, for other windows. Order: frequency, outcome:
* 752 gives 43.55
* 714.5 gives 45.79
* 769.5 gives 45.45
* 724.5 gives 33.33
